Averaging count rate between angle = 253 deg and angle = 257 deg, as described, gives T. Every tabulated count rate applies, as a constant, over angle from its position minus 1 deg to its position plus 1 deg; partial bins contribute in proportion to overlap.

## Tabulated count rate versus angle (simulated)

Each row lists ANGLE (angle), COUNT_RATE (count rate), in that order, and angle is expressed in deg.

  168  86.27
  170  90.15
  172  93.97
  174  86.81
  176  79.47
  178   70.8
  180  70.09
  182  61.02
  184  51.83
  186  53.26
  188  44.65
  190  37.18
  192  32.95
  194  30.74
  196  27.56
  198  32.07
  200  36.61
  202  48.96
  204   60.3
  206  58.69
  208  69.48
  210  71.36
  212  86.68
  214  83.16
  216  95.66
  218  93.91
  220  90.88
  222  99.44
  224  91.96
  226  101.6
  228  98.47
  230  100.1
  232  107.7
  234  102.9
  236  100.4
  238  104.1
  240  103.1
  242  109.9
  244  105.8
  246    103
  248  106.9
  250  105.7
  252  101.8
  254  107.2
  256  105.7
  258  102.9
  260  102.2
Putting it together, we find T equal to 106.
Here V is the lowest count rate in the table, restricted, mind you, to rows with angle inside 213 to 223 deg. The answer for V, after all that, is 83.16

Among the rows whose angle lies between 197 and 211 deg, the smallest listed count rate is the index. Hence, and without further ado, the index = 32.07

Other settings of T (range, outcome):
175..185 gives 66.6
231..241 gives 104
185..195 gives 39.8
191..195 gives 31.8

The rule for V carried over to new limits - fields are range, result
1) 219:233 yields 90.88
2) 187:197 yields 27.56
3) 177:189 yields 44.65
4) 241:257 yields 101.8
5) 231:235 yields 102.9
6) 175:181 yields 70.09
